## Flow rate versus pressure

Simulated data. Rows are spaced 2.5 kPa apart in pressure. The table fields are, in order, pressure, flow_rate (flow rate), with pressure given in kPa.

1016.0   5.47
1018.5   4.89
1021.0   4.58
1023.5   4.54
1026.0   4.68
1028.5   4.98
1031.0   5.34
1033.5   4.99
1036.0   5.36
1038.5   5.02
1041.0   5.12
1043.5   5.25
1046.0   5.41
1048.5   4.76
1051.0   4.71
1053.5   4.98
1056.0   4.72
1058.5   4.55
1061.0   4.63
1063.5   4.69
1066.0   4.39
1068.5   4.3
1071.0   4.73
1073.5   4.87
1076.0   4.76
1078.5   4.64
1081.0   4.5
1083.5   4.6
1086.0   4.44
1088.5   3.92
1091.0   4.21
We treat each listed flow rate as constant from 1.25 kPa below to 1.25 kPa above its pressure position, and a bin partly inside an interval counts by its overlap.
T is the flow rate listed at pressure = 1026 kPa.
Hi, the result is 4.68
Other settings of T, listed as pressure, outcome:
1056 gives 4.72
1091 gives 4.21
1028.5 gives 4.98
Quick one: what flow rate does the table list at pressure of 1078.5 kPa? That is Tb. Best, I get 4.64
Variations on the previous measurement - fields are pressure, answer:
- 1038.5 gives 5.02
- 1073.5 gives 4.87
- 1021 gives 4.58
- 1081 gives 4.5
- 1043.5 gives 5.25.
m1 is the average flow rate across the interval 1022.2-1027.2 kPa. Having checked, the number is 4.61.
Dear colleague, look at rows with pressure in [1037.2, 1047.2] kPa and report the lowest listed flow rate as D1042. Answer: 5.02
